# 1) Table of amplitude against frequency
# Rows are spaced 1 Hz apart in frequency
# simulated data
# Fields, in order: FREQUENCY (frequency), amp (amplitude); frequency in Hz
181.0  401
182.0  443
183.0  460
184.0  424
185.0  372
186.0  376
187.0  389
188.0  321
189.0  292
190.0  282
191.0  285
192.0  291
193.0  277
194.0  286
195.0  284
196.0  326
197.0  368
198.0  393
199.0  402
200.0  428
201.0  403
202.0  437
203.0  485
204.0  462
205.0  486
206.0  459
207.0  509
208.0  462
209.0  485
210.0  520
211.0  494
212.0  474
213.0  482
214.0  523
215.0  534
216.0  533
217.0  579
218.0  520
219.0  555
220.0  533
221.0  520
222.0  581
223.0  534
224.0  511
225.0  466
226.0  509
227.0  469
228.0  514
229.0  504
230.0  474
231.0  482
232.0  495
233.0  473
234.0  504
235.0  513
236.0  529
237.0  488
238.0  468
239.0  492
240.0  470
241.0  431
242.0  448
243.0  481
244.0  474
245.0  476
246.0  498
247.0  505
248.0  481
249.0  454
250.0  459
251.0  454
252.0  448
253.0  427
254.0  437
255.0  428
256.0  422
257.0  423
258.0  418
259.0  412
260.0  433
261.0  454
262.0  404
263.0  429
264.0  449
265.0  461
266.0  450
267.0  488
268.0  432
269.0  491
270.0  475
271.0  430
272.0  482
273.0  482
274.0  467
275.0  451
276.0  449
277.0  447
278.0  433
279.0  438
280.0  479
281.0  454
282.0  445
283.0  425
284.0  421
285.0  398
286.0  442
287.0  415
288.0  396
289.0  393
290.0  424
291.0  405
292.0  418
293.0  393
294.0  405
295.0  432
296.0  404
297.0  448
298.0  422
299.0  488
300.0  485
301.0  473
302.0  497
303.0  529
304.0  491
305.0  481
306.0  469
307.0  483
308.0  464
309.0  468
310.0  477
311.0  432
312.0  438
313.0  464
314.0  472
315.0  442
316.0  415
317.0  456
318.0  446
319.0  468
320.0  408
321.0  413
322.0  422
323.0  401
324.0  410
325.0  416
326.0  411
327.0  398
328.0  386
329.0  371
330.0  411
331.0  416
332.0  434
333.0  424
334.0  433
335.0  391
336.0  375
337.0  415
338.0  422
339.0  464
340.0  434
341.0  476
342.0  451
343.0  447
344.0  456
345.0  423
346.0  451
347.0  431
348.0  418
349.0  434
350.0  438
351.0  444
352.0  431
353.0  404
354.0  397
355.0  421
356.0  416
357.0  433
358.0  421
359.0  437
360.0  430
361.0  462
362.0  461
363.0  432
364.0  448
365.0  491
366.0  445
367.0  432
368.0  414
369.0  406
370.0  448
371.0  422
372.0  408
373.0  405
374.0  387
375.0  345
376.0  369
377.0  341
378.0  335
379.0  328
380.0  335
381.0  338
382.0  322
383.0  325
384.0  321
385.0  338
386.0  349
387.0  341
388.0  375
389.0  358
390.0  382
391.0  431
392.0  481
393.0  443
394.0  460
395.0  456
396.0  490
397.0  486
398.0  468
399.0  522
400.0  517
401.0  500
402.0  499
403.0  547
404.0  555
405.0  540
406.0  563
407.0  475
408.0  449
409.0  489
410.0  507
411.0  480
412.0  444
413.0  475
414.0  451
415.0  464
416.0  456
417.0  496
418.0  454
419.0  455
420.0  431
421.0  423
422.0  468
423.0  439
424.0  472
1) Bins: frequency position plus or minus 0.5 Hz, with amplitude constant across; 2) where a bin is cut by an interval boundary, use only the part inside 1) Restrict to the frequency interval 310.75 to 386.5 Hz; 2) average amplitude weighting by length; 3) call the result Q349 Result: 414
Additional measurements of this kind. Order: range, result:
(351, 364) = 430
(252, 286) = 444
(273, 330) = 439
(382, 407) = 446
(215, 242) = 505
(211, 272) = 479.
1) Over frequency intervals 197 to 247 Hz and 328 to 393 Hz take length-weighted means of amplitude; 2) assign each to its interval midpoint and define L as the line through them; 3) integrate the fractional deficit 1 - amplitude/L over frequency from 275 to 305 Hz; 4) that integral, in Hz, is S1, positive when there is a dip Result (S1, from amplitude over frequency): 0.5 Hz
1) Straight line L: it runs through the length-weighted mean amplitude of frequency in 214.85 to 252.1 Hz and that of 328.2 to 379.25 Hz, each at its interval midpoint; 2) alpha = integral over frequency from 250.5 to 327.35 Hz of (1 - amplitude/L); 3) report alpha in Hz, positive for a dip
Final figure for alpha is 3.1 Hz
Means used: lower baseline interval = 496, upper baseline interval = 420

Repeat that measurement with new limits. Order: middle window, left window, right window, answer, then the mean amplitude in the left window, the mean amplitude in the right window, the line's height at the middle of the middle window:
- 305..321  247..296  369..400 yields -1.13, 439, 396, 423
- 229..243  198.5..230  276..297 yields -0.25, 496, 425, 474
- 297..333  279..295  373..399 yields -2.80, 422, 387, 412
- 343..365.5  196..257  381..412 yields 0.96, 479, 447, 455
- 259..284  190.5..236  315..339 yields -0.64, 463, 416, 439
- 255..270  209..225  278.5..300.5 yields 0.72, 523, 429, 464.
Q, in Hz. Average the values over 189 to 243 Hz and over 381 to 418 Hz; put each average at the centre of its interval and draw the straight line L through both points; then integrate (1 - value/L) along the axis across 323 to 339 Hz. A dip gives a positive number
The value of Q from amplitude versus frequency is 1.57 Hz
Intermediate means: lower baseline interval 460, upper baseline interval 450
